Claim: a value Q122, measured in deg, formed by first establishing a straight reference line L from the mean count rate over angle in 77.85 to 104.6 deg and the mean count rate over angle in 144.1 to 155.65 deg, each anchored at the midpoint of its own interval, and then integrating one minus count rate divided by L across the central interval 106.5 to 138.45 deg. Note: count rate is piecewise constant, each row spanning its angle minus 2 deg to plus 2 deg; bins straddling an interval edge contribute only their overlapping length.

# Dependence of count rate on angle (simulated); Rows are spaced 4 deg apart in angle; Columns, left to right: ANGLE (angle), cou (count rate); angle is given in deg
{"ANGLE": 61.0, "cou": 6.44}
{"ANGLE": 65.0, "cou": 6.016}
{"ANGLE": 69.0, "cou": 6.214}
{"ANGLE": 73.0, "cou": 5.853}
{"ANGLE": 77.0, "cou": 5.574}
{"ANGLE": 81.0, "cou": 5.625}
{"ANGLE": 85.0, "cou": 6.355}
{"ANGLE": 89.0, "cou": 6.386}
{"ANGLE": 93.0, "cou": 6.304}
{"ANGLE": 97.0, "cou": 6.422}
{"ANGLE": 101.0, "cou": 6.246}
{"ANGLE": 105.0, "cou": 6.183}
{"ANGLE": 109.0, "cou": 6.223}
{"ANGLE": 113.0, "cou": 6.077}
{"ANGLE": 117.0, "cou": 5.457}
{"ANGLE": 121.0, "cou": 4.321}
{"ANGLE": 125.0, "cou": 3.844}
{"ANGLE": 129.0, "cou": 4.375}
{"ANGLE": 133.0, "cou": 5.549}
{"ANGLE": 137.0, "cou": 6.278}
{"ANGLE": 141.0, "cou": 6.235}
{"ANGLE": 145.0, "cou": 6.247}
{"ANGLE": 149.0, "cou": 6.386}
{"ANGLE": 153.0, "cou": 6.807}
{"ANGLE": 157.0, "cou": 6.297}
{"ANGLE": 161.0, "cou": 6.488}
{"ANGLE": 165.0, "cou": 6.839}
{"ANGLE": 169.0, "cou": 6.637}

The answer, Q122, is 5.5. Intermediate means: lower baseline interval 6.19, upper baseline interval 6.49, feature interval 5.26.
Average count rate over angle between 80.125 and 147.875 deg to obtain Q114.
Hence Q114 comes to 5.78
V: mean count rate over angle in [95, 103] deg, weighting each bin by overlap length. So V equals 6.33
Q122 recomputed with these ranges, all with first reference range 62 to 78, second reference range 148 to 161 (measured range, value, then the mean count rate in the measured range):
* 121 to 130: 3.12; 4.13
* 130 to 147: 1.13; 5.98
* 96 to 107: -0.19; 6.27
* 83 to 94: -0.48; 6.35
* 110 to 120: 0.93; 5.67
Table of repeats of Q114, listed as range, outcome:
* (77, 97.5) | 6.14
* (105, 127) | 5.28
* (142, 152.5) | 6.38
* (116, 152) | 5.45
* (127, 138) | 5.32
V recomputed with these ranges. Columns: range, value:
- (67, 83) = 5.82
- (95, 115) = 6.23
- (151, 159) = 6.55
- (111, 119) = 5.77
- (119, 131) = 4.18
